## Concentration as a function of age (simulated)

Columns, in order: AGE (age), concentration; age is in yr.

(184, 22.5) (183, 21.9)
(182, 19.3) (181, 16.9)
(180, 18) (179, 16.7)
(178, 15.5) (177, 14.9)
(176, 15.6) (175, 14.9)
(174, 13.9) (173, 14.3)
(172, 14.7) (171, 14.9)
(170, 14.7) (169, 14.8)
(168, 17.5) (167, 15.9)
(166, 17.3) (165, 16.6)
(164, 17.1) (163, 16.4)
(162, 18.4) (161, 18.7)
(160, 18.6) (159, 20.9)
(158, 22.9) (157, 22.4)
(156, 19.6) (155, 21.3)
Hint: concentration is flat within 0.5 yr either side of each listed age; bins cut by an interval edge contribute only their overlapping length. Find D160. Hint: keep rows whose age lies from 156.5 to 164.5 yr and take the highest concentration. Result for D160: 22.9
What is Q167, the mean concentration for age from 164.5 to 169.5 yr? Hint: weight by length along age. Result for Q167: 16.4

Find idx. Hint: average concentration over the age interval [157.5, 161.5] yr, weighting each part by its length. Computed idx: 20.3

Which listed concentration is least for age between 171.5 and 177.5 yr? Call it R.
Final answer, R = 13.9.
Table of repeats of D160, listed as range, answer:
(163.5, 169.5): 17.5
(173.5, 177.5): 15.6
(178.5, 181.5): 18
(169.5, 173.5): 14.9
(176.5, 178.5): 15.5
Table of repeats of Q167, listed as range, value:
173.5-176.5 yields 14.8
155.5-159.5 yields 21.5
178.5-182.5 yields 17.7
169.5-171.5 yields 14.8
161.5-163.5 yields 17.4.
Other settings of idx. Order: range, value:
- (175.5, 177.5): 15.2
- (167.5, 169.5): 16.1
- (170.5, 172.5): 14.8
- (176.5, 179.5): 15.7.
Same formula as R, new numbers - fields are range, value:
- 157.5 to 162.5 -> 18.4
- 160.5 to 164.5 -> 16.4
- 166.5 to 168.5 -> 15.9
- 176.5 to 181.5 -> 14.9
